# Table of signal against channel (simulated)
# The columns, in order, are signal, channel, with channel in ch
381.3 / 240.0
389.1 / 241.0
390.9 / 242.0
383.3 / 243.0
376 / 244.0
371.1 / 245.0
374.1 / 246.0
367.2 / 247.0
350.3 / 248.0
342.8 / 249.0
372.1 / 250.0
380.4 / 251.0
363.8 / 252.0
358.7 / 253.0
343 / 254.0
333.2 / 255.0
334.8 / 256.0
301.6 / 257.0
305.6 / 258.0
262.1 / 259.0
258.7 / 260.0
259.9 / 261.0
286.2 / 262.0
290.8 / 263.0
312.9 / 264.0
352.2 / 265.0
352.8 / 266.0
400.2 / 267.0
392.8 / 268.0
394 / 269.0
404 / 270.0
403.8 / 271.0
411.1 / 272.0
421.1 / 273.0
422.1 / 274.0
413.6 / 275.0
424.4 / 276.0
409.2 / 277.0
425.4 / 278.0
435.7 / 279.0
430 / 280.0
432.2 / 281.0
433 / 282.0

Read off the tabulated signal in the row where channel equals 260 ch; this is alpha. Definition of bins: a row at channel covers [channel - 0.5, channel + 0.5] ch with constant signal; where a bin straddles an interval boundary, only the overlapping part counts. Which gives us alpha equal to 258.7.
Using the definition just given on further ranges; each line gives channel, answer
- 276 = 424.4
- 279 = 435.7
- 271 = 403.8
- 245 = 371.1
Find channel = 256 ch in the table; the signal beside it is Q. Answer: 334.8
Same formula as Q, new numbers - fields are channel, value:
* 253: 358.7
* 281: 432.2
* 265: 352.2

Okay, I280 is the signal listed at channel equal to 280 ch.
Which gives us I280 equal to 430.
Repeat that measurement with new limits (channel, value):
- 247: 367.2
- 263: 290.8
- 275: 413.6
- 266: 352.8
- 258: 305.6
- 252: 363.8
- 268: 392.8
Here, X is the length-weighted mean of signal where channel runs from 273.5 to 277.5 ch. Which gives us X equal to 417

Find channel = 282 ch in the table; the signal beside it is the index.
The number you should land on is 433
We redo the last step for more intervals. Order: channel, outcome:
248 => 350.3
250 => 372.1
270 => 404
